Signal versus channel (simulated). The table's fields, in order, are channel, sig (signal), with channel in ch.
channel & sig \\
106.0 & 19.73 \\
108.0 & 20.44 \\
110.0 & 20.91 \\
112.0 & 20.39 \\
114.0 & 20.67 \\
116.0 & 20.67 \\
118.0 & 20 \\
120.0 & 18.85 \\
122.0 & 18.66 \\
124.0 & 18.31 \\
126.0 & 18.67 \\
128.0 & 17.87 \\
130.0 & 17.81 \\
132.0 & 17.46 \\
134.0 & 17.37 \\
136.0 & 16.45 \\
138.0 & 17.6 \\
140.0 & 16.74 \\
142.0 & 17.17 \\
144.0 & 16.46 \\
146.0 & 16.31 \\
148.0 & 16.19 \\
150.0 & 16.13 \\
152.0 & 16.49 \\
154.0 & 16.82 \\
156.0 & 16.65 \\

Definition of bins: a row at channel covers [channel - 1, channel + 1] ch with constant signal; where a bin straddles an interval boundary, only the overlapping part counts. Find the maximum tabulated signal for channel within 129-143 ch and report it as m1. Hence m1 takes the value 17.81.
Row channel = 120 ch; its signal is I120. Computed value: 18.85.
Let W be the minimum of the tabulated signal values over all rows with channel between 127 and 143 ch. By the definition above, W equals 16.45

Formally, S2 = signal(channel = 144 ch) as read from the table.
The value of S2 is 16.46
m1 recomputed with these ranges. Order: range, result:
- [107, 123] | 20.91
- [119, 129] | 18.85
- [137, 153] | 17.6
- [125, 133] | 18.67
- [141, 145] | 17.17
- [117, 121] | 20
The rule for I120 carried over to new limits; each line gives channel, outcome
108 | 20.44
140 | 16.74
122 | 18.66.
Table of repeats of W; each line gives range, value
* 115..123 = 18.66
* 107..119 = 20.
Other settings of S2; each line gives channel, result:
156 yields 16.65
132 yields 17.46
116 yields 20.67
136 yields 16.45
